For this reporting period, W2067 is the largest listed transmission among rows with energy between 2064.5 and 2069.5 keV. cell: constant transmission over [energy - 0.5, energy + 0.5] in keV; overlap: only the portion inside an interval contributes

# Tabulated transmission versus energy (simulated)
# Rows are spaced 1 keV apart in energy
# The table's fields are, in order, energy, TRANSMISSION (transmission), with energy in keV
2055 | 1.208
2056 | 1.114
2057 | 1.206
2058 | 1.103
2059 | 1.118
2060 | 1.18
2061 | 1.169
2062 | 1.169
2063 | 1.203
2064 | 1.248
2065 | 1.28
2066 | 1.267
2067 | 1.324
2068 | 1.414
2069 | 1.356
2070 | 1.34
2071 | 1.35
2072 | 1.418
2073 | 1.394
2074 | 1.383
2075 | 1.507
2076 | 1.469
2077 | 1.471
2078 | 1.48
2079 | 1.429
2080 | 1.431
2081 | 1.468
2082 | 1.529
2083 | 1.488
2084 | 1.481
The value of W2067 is 1.414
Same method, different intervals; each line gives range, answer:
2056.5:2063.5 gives 1.206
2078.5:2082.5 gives 1.529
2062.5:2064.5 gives 1.248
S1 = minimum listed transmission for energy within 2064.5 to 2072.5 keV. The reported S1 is 1.267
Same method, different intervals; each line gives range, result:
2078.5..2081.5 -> 1.429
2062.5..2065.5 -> 1.203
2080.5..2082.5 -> 1.468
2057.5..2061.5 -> 1.103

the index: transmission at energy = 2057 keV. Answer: 1.206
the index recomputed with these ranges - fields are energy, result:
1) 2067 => 1.324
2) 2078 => 1.48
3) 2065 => 1.28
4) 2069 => 1.356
